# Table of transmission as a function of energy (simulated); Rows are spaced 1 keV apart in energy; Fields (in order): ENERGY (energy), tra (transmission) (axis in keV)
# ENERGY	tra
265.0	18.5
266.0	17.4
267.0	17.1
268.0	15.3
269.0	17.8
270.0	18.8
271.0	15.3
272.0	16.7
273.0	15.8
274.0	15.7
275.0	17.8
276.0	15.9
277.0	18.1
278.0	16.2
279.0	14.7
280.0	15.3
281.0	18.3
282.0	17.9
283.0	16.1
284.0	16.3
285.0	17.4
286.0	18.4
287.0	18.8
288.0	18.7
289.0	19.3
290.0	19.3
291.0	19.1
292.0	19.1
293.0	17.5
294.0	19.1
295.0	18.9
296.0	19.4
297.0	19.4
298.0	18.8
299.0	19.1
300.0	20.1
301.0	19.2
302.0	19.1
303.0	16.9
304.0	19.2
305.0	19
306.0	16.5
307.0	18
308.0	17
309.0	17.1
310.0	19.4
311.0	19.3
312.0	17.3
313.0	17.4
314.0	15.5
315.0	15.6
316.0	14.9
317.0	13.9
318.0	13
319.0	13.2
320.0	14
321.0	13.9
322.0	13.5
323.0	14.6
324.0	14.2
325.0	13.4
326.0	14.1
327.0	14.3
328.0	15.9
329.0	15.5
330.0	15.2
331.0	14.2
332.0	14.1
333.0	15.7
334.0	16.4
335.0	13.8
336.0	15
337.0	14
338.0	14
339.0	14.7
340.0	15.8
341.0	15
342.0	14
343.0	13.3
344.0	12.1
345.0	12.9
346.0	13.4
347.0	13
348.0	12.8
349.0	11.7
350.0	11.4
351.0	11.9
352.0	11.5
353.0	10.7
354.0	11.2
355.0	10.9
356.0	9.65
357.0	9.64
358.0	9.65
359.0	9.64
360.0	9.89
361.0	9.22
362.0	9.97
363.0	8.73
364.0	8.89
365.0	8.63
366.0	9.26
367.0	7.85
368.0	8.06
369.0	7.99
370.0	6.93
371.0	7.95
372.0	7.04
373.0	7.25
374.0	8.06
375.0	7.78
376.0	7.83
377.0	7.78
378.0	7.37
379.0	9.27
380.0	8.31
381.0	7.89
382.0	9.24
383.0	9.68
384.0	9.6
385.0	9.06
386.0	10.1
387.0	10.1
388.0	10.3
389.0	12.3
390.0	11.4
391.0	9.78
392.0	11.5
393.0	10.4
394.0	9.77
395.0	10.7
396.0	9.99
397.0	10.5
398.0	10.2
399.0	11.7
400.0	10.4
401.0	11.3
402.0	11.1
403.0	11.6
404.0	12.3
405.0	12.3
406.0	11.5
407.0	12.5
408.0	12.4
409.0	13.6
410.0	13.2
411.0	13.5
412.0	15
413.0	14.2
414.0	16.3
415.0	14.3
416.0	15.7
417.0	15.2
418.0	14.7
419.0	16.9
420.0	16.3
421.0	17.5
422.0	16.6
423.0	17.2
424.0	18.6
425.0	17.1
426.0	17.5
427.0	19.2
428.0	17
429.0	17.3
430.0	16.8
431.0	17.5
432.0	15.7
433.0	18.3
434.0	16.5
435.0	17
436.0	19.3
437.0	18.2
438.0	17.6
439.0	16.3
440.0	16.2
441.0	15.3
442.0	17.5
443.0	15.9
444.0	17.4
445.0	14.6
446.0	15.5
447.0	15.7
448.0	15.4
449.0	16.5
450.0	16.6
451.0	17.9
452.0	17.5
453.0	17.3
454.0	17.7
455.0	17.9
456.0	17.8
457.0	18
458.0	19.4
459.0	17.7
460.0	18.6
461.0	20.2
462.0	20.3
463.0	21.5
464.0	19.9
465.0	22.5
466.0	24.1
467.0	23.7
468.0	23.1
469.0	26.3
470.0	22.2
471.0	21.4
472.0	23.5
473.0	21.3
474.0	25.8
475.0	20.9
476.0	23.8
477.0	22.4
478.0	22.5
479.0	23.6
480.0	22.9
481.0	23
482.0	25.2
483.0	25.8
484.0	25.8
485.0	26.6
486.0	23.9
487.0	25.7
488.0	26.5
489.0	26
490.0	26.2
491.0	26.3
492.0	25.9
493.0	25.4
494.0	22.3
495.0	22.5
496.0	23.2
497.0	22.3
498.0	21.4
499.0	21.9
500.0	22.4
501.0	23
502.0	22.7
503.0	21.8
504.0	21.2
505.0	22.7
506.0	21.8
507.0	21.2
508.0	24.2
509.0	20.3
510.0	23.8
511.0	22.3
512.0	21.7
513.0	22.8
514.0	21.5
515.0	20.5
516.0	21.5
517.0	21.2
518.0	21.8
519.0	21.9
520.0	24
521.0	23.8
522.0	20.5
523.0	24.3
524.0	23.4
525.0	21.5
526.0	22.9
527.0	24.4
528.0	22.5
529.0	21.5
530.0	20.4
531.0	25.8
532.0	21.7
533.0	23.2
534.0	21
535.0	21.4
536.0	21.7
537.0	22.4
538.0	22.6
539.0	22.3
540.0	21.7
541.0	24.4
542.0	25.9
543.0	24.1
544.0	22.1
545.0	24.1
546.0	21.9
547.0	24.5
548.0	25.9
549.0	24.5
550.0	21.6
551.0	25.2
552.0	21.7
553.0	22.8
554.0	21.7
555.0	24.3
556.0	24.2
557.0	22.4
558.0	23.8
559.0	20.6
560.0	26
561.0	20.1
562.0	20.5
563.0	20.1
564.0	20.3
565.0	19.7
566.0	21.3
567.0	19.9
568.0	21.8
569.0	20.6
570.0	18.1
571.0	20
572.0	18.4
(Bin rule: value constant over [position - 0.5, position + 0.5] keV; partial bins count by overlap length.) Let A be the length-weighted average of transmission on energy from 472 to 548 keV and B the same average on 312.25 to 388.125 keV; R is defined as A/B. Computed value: 1.98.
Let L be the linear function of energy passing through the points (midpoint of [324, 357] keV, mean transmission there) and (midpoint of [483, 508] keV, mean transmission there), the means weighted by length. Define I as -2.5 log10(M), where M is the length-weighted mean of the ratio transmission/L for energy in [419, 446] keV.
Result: 0.147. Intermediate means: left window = 13.4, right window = 23.7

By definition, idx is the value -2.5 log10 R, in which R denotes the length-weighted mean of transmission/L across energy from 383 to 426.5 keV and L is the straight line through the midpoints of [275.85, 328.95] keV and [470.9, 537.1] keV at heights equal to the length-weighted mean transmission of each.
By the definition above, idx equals 0.48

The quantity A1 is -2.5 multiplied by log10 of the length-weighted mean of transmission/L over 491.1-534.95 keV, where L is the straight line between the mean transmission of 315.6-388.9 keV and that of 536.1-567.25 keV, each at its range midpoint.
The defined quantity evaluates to -0.10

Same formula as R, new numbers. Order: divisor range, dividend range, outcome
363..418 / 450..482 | 2.01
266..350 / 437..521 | 1.32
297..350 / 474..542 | 1.49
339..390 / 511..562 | 2.25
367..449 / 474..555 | 1.77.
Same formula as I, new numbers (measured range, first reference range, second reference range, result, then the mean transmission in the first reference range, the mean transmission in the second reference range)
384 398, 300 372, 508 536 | 0.47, 13.5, 22.3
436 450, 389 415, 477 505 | 0.06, 11.9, 23.9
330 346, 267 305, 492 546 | 0.30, 17.8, 22.5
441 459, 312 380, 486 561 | 0.09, 12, 23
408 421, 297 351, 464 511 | 0.31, 15.4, 23.4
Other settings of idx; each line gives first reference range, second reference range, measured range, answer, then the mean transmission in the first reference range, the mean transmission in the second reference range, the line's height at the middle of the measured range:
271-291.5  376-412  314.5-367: 0.089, 17.2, 10.7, 13.8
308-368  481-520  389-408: 0.458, 13.2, 23.2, 16.9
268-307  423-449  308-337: 0.163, 17.8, 16.9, 17.6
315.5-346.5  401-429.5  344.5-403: 0.427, 14.3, 15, 14.6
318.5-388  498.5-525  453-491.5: -0.155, 11.3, 22.2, 19.5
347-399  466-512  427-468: 0.031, 9.61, 23.5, 18.5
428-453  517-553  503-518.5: -0.029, 16.8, 22.9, 21.3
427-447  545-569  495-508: -0.124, 16.9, 22.4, 19.8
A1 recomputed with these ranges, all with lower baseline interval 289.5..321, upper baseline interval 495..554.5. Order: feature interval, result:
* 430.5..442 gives 0.20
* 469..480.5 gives -0.07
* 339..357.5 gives 0.44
